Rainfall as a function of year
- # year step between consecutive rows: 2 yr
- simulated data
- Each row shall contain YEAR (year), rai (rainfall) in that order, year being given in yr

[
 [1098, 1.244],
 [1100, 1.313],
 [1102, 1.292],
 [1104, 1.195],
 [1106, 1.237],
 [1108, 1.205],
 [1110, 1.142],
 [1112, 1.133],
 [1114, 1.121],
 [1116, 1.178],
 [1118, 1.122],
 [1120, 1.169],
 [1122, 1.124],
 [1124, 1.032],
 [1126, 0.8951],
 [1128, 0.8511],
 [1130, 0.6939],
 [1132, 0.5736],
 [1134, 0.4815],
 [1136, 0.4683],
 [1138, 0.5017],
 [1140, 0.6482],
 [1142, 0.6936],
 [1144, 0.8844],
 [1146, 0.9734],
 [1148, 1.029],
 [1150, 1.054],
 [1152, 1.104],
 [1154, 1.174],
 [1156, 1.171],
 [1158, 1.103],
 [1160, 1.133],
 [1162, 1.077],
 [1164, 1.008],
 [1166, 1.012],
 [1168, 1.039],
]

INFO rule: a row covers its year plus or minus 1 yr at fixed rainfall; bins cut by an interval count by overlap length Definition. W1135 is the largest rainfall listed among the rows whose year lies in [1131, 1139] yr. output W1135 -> 0.5736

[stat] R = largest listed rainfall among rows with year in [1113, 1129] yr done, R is 1.178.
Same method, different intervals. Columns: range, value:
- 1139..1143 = 0.6936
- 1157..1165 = 1.133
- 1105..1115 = 1.237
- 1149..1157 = 1.174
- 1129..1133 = 0.6939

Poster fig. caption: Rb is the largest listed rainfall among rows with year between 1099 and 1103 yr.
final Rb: 1.313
